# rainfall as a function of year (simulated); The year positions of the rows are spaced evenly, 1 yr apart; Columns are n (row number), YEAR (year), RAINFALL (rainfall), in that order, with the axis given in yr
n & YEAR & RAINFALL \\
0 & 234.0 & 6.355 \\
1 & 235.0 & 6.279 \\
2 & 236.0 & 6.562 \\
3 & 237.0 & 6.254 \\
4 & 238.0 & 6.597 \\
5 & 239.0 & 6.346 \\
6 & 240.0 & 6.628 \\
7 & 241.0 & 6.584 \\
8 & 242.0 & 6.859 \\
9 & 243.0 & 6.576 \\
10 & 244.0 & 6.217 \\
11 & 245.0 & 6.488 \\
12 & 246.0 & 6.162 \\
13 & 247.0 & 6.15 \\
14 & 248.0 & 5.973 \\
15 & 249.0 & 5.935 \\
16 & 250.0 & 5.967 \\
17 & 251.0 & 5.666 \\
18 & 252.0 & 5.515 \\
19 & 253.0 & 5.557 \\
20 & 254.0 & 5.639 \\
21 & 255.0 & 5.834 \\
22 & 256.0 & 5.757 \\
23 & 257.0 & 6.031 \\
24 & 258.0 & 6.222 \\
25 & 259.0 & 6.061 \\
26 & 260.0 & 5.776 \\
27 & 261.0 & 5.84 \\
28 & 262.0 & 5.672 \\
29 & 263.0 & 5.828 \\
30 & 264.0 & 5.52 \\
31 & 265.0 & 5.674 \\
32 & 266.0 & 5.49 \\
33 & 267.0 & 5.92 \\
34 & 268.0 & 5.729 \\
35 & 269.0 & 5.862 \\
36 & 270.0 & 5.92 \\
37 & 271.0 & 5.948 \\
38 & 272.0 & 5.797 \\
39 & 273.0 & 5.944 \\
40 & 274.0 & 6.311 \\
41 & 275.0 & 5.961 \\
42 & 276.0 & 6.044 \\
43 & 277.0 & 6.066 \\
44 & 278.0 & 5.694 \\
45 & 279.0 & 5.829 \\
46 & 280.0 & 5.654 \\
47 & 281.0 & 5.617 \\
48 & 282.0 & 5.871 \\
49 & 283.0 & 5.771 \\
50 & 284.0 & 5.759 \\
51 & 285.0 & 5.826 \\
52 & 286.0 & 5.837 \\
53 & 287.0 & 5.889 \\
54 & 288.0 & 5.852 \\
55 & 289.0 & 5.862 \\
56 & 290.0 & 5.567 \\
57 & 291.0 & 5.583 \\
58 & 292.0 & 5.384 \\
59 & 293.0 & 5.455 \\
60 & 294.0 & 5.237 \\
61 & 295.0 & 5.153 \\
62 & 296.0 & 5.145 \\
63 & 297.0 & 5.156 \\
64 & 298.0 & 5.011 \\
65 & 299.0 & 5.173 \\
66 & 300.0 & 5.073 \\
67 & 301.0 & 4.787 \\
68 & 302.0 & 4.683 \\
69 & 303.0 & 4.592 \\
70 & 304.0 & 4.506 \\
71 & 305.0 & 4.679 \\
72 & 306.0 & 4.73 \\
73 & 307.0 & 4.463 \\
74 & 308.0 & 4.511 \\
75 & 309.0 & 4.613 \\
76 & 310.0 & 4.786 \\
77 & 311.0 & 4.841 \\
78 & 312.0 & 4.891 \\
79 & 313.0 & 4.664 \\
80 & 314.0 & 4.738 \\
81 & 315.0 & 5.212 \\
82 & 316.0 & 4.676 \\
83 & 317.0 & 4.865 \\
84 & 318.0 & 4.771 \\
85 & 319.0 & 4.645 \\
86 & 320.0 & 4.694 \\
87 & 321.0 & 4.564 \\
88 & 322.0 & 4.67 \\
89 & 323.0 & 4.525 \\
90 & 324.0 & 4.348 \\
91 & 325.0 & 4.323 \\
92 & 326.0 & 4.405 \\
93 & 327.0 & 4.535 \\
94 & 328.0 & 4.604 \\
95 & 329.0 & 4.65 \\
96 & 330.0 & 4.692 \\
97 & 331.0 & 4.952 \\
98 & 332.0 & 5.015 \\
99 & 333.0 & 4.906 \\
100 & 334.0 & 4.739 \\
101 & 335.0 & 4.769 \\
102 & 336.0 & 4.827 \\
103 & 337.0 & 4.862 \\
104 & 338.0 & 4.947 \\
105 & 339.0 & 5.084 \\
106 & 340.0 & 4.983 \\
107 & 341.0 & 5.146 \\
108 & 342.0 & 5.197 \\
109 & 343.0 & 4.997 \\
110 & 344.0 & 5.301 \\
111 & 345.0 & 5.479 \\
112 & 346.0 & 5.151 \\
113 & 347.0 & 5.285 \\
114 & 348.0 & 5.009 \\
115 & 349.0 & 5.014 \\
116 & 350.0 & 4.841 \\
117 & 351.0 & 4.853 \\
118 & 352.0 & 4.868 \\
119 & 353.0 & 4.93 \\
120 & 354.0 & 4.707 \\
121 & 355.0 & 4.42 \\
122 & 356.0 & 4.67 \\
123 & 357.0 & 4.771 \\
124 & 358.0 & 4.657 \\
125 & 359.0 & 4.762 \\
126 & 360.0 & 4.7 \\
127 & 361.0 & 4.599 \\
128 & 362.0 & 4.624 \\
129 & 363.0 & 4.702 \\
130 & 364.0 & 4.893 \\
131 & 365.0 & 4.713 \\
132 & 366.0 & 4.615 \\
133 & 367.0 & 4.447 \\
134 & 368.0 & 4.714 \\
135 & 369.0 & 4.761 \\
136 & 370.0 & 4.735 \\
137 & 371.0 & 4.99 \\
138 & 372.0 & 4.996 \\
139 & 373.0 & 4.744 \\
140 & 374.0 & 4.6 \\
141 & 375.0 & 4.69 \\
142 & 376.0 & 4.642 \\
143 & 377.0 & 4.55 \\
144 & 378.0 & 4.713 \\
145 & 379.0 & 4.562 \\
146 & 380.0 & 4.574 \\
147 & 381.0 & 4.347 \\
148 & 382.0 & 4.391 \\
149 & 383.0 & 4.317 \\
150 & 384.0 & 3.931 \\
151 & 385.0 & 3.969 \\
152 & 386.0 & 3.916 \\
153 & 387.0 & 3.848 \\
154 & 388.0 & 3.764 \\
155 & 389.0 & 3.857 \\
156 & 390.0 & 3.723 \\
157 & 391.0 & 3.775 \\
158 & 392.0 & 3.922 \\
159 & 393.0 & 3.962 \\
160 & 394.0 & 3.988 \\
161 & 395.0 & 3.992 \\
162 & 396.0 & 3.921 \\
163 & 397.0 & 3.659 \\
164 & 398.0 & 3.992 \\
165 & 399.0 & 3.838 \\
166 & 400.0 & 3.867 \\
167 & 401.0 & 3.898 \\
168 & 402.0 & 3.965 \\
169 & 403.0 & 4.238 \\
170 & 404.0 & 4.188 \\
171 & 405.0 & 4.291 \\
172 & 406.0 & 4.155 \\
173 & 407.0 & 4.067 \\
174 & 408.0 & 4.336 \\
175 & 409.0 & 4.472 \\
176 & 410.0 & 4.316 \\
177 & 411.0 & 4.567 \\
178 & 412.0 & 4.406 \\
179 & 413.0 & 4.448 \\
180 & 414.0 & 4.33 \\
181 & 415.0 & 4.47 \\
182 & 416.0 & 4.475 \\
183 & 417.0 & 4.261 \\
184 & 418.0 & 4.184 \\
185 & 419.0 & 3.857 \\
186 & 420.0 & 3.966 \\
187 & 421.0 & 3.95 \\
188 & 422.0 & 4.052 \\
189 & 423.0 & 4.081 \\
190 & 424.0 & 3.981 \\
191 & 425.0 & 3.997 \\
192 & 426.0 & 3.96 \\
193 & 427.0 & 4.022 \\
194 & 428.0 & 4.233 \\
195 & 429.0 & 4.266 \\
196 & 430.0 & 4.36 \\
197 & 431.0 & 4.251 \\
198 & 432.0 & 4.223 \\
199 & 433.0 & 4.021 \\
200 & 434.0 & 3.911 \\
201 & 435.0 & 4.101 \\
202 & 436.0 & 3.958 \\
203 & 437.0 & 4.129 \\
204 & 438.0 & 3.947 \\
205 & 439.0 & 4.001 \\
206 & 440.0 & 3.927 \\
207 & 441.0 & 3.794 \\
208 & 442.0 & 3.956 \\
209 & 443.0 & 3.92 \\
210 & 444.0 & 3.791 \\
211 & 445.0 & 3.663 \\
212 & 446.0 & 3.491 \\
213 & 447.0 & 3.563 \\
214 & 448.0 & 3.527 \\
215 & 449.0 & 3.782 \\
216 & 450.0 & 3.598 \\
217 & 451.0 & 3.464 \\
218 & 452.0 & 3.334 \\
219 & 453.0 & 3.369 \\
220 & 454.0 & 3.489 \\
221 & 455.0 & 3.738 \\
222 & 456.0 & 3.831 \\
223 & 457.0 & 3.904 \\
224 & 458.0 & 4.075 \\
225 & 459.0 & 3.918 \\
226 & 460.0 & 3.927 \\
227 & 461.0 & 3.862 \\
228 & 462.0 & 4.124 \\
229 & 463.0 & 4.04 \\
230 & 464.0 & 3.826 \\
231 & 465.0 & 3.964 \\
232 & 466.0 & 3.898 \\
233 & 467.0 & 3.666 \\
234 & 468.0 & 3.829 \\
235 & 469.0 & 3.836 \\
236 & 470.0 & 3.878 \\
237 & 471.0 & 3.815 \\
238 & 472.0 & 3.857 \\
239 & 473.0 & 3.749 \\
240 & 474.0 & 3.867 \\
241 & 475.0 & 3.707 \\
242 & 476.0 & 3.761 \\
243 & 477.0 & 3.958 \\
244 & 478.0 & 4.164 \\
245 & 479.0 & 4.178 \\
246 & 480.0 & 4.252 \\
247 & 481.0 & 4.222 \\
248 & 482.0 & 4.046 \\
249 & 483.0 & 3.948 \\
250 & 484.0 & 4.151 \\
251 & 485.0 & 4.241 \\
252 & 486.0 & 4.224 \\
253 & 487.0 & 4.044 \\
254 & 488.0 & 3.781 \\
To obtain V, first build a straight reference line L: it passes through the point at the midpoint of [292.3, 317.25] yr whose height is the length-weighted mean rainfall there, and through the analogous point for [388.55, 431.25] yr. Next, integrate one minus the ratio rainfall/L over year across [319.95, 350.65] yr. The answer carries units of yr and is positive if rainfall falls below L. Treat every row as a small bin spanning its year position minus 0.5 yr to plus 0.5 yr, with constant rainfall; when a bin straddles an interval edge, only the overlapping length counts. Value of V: -1.4 yr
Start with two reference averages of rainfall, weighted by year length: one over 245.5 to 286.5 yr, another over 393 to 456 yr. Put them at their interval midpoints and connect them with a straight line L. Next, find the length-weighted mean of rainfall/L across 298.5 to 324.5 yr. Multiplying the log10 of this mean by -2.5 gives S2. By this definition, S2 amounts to 0.13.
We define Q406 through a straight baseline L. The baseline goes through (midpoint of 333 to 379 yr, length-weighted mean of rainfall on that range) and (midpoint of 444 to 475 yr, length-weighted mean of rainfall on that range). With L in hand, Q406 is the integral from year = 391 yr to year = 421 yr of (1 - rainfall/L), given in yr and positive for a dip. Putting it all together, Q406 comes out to 1.3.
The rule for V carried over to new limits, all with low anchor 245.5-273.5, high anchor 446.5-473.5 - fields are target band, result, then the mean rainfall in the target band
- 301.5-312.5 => 1.4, 4.66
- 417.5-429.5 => 0.3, 4.05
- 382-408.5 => 2.7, 3.98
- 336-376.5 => -0.1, 4.85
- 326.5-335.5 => 0.6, 4.76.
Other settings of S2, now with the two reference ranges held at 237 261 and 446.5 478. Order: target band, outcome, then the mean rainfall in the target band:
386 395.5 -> 0.18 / 3.87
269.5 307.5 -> 0.04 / 5.47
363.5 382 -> 0.02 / 4.67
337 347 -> -0.01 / 5.14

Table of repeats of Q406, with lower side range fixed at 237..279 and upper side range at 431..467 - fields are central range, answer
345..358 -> 0.12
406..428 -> -0.01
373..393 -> 1.58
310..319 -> 0.90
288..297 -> 0.28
